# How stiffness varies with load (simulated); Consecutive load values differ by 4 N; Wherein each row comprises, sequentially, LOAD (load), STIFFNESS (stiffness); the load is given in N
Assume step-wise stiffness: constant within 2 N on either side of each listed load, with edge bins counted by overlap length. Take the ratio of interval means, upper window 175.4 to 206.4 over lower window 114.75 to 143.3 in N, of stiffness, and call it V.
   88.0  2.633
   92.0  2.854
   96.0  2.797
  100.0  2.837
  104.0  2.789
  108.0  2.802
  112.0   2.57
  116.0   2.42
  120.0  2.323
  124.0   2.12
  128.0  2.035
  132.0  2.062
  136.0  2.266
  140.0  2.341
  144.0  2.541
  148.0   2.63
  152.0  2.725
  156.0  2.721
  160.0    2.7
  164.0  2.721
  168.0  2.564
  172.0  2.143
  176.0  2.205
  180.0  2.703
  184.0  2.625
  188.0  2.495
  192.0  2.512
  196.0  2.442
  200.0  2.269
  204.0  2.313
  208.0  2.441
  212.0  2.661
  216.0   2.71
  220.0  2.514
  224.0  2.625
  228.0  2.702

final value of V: 1.1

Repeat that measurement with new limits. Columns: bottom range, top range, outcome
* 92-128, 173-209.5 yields 0.95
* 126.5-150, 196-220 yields 1.07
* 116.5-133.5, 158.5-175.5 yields 1.16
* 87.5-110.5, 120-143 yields 0.79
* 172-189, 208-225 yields 1.06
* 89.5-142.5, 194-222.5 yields 1.00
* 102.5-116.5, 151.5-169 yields 1.01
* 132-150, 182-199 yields 1.04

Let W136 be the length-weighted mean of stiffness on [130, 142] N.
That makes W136 2.22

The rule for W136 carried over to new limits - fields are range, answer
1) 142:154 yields 2.63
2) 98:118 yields 2.68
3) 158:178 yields 2.47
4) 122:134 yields 2.07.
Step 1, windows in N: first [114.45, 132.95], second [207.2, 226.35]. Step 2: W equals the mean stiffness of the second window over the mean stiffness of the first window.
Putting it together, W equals 1.19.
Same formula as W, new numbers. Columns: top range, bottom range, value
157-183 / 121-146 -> 1.13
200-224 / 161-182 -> 1.01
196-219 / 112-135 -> 1.11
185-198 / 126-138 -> 1.18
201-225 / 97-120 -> 0.95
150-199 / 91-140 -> 1.03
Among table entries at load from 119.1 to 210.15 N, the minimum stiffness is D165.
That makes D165 2.035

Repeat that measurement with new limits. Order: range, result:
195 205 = 2.269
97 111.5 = 2.789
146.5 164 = 2.63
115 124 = 2.12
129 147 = 2.062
